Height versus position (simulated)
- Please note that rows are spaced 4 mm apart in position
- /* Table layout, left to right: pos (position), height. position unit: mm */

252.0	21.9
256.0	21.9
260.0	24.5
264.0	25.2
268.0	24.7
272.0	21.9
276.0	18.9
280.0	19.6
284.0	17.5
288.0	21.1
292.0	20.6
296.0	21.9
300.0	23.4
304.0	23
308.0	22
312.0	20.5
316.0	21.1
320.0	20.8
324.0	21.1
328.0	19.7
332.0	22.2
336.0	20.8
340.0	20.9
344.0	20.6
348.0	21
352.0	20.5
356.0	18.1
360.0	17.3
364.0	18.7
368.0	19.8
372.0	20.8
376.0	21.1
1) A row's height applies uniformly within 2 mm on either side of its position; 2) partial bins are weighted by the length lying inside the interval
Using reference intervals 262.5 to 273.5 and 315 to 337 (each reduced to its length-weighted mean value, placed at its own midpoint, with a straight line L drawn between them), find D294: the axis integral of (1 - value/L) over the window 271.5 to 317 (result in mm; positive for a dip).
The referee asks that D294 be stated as 3.3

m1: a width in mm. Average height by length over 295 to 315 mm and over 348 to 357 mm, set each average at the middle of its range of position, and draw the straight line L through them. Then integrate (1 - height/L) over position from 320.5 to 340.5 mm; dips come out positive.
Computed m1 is -0.1 mm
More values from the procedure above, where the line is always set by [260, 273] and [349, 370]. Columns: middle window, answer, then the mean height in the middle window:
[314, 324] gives 0.1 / 21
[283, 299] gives 1.5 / 20.6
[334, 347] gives -0.5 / 20.8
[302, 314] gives 0.0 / 21.8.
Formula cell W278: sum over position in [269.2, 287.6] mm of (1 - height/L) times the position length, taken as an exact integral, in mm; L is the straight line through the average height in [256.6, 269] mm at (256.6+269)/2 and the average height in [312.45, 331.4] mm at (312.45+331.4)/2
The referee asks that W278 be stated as 2.9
